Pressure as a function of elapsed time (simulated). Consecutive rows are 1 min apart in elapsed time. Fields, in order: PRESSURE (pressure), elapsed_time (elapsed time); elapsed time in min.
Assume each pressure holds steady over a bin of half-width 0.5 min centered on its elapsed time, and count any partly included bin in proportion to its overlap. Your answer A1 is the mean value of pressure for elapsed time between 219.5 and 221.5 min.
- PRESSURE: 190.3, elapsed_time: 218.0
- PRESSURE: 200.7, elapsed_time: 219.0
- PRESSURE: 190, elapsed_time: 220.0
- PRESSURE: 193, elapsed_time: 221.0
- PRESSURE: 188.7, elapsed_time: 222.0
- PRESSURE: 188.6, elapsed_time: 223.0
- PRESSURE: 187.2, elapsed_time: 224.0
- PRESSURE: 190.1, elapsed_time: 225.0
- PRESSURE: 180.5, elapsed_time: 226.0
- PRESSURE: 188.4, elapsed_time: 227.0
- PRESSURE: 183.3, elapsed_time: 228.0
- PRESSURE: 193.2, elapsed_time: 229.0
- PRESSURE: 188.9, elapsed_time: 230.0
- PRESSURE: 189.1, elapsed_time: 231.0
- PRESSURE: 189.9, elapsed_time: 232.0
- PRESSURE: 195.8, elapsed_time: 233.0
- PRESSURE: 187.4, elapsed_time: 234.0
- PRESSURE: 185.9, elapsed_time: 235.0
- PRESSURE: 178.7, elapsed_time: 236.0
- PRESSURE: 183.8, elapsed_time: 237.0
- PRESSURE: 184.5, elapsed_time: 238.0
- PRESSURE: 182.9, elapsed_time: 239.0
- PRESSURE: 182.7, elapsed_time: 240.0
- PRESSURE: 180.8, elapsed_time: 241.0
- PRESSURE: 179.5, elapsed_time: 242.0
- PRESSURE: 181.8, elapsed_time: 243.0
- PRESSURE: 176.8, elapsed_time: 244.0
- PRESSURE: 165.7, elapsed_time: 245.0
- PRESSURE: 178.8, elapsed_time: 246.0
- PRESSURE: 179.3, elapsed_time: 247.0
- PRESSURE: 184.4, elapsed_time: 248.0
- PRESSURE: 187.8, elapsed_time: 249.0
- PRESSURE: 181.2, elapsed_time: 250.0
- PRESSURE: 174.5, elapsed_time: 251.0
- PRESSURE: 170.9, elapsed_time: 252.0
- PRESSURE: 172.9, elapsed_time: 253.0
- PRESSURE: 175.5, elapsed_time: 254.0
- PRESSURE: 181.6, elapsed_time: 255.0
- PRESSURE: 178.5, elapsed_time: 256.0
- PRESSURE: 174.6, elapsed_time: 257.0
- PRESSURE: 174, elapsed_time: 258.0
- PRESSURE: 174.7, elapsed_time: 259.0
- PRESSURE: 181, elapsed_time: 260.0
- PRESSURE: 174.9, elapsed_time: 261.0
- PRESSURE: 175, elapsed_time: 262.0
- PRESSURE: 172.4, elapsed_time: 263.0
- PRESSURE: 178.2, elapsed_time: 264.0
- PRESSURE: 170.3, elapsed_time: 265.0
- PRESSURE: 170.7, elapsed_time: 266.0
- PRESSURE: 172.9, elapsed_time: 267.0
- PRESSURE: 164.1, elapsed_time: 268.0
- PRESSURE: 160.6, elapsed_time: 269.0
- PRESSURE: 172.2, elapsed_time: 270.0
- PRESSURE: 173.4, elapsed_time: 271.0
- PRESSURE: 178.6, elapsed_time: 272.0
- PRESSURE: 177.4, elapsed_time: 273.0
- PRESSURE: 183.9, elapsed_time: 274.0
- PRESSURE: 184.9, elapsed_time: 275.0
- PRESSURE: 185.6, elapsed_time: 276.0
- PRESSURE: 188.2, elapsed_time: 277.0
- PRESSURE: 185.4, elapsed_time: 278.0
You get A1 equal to 192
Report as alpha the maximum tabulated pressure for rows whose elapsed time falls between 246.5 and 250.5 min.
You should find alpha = 187.8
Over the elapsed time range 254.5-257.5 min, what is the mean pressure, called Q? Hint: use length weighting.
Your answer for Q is 178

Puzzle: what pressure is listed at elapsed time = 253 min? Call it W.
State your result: 172.9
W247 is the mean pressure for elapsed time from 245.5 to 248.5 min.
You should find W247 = 181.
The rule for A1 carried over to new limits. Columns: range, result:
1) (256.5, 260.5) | 176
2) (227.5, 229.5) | 188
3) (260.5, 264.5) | 175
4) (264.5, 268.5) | 170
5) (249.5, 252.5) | 176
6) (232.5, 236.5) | 187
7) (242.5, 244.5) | 179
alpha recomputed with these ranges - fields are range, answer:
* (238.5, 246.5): 182.9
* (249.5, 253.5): 181.2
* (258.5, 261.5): 181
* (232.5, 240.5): 195.8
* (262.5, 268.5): 178.2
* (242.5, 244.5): 181.8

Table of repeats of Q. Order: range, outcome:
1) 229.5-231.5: 189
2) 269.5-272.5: 175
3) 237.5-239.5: 184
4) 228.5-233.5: 191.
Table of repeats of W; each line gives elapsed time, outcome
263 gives 172.4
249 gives 187.8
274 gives 183.9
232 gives 189.9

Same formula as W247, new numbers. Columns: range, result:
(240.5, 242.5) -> 180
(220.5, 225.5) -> 190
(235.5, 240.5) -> 183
